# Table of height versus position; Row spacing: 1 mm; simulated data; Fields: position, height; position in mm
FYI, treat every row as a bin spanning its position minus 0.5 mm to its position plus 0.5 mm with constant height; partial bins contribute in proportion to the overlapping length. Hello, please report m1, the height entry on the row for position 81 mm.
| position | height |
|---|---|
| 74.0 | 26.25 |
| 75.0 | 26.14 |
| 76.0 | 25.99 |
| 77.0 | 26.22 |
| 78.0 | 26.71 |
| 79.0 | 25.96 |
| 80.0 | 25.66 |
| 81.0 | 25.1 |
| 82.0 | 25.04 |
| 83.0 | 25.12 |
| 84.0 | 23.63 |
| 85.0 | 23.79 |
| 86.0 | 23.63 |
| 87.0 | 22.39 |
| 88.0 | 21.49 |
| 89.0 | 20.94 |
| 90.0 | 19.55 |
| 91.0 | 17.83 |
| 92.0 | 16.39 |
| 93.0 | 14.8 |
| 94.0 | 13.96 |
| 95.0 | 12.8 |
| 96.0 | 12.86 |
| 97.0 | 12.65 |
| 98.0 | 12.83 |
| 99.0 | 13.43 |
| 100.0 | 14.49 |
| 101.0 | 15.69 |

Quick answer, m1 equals 25.1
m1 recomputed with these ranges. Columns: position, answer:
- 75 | 26.14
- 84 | 23.63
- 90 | 19.55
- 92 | 16.39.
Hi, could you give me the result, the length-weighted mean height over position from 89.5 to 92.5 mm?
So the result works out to 17.9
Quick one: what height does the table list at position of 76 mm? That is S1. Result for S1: 25.99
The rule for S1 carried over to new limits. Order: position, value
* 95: 12.8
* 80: 25.66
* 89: 20.94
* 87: 22.39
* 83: 25.12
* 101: 15.69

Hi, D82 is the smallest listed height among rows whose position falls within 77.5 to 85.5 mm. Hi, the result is 23.63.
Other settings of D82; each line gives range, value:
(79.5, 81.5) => 25.1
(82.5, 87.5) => 22.39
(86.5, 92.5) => 16.39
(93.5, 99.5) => 12.65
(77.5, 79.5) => 25.96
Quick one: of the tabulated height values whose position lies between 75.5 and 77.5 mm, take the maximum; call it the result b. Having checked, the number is 26.22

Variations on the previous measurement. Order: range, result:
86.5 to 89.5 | 22.39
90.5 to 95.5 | 17.83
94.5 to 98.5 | 12.86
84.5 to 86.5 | 23.79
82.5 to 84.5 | 25.12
